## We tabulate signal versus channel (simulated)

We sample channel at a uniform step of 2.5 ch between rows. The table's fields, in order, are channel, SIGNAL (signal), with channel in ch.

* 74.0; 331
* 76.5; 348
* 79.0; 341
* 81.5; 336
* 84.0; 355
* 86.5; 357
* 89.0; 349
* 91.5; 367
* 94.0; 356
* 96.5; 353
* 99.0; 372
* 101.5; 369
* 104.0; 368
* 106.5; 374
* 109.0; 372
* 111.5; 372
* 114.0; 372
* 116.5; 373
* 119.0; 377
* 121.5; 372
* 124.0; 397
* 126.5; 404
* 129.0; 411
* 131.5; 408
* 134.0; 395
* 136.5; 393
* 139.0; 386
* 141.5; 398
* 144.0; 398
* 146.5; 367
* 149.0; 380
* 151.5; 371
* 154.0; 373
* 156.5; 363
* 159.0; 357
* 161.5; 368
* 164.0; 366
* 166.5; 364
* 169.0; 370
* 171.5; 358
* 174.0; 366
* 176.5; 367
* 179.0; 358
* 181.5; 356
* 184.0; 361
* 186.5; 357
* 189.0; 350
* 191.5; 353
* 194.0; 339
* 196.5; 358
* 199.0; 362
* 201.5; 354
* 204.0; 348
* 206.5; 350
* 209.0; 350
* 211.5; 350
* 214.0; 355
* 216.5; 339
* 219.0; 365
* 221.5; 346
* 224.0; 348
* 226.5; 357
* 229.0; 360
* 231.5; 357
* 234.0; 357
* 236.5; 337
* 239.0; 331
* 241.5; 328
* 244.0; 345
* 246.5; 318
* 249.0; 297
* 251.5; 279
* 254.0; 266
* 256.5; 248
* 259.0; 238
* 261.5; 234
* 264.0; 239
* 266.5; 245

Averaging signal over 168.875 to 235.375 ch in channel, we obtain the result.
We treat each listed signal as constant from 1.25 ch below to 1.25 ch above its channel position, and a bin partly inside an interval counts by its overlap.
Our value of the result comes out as 355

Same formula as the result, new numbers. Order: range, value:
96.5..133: 381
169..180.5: 363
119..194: 374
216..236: 354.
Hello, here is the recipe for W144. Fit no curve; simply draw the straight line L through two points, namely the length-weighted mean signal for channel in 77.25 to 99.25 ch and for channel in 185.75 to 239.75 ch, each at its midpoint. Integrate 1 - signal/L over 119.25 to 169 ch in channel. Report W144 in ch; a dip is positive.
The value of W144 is -4.2 ch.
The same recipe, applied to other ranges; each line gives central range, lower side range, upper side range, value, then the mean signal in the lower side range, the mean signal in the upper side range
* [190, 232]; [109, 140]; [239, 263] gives -4.6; 388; 286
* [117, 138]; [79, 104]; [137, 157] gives -1.2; 357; 381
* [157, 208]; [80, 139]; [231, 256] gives -2.1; 374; 318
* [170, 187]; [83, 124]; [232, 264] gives -1.5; 367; 297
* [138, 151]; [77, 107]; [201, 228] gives -1.1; 357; 351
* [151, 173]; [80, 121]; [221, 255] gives -1.0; 364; 331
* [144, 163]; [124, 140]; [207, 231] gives 0.9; 400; 352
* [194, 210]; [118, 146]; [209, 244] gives 0.3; 394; 348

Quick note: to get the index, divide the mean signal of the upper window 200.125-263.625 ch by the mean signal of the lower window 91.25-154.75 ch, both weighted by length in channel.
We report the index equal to 0.9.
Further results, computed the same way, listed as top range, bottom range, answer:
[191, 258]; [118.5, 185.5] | 0.89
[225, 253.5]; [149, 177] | 0.91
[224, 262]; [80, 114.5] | 0.86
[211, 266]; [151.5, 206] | 0.88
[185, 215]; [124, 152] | 0.90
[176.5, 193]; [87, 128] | 0.96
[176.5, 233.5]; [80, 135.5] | 0.95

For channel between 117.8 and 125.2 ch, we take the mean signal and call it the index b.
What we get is 382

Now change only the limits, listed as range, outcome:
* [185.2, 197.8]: 351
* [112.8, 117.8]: 373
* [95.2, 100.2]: 362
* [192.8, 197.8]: 349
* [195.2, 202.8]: 358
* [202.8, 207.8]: 349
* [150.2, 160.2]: 366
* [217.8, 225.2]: 353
